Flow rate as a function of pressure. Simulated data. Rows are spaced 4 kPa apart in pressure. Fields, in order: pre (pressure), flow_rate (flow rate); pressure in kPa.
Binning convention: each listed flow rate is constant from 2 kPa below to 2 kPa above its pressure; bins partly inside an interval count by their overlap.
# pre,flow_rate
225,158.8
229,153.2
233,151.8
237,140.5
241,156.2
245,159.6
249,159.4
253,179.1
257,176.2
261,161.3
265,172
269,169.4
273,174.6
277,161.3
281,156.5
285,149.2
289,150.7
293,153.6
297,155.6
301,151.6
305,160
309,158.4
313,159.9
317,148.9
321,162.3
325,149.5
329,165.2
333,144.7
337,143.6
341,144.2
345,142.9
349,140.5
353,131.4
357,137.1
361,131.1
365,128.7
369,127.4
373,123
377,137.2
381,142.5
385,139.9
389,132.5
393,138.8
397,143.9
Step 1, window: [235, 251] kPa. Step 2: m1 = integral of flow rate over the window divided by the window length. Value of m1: 154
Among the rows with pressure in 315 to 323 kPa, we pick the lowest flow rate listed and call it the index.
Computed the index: 148.9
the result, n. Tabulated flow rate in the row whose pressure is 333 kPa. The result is 144.7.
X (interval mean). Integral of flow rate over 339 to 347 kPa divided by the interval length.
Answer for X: 144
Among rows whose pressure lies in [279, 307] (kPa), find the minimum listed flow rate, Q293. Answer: 149.2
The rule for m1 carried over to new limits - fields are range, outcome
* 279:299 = 153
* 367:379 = 129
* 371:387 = 136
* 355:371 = 131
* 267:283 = 165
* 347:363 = 135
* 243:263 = 167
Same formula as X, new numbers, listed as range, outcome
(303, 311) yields 159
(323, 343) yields 149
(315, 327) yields 154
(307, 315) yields 159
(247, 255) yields 169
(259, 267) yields 167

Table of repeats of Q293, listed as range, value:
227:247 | 140.5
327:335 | 144.7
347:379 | 123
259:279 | 161.3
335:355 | 131.4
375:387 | 137.2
